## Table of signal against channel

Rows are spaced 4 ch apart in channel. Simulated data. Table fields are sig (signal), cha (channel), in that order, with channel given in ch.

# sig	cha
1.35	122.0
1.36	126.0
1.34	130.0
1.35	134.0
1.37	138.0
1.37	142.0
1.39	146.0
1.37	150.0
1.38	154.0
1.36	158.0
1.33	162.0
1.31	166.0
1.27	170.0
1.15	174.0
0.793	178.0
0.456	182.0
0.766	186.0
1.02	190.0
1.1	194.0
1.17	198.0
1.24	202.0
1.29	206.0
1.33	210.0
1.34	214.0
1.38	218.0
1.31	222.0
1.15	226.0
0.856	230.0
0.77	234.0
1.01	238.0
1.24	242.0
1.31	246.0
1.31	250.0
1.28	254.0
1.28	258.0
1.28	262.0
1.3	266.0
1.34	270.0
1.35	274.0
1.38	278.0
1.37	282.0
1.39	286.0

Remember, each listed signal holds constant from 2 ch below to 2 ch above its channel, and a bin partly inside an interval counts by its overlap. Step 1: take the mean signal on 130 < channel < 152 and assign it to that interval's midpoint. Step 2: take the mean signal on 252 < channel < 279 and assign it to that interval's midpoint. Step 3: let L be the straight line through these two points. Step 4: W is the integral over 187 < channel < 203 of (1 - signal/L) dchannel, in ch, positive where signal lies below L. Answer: 2.9 ch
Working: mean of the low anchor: 1.37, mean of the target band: 1.1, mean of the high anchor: 1.31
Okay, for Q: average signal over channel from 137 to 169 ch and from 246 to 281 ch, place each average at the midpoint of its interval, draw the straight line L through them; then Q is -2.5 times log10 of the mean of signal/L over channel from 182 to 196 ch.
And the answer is 0.45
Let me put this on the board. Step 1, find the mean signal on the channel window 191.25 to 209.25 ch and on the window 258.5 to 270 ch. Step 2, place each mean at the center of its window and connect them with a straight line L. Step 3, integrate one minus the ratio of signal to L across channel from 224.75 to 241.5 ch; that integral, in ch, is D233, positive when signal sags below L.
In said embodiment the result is 3.8 ch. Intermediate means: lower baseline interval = 1.2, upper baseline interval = 1.3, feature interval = 0.964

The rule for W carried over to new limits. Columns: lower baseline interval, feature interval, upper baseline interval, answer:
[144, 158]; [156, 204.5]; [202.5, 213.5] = 9.3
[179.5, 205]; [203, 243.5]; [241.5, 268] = -1.9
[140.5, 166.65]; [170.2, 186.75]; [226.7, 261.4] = 5.8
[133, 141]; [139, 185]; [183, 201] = 0.6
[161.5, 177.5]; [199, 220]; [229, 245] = -4.3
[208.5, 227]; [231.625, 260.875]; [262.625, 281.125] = 3.4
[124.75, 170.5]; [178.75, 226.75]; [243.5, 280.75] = 7.7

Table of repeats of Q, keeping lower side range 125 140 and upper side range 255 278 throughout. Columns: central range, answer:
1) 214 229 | 0.06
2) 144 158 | -0.02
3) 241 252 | 0.02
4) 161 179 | 0.14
